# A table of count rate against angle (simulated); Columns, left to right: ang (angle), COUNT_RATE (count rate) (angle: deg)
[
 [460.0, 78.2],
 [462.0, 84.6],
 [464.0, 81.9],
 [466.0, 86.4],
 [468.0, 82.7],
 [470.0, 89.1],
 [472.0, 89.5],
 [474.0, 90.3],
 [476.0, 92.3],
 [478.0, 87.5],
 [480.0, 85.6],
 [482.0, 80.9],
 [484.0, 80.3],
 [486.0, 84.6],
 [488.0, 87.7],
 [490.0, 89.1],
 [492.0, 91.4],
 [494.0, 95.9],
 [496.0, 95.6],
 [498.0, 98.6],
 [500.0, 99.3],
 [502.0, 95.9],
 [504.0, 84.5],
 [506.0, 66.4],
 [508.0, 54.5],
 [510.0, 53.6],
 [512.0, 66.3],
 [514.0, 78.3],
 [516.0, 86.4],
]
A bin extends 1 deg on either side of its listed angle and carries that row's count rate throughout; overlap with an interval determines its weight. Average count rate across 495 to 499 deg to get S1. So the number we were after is 97.1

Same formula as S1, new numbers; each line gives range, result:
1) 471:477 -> 90.7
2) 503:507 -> 75.5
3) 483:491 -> 85.4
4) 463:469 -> 83.7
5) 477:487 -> 83.8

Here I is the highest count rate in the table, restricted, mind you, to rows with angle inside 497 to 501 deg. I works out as 99.3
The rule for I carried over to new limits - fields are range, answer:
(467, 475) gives 90.3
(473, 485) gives 92.3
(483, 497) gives 95.9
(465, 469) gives 86.4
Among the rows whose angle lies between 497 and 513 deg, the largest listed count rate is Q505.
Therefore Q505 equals 99.3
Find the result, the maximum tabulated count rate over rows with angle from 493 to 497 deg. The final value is 95.9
